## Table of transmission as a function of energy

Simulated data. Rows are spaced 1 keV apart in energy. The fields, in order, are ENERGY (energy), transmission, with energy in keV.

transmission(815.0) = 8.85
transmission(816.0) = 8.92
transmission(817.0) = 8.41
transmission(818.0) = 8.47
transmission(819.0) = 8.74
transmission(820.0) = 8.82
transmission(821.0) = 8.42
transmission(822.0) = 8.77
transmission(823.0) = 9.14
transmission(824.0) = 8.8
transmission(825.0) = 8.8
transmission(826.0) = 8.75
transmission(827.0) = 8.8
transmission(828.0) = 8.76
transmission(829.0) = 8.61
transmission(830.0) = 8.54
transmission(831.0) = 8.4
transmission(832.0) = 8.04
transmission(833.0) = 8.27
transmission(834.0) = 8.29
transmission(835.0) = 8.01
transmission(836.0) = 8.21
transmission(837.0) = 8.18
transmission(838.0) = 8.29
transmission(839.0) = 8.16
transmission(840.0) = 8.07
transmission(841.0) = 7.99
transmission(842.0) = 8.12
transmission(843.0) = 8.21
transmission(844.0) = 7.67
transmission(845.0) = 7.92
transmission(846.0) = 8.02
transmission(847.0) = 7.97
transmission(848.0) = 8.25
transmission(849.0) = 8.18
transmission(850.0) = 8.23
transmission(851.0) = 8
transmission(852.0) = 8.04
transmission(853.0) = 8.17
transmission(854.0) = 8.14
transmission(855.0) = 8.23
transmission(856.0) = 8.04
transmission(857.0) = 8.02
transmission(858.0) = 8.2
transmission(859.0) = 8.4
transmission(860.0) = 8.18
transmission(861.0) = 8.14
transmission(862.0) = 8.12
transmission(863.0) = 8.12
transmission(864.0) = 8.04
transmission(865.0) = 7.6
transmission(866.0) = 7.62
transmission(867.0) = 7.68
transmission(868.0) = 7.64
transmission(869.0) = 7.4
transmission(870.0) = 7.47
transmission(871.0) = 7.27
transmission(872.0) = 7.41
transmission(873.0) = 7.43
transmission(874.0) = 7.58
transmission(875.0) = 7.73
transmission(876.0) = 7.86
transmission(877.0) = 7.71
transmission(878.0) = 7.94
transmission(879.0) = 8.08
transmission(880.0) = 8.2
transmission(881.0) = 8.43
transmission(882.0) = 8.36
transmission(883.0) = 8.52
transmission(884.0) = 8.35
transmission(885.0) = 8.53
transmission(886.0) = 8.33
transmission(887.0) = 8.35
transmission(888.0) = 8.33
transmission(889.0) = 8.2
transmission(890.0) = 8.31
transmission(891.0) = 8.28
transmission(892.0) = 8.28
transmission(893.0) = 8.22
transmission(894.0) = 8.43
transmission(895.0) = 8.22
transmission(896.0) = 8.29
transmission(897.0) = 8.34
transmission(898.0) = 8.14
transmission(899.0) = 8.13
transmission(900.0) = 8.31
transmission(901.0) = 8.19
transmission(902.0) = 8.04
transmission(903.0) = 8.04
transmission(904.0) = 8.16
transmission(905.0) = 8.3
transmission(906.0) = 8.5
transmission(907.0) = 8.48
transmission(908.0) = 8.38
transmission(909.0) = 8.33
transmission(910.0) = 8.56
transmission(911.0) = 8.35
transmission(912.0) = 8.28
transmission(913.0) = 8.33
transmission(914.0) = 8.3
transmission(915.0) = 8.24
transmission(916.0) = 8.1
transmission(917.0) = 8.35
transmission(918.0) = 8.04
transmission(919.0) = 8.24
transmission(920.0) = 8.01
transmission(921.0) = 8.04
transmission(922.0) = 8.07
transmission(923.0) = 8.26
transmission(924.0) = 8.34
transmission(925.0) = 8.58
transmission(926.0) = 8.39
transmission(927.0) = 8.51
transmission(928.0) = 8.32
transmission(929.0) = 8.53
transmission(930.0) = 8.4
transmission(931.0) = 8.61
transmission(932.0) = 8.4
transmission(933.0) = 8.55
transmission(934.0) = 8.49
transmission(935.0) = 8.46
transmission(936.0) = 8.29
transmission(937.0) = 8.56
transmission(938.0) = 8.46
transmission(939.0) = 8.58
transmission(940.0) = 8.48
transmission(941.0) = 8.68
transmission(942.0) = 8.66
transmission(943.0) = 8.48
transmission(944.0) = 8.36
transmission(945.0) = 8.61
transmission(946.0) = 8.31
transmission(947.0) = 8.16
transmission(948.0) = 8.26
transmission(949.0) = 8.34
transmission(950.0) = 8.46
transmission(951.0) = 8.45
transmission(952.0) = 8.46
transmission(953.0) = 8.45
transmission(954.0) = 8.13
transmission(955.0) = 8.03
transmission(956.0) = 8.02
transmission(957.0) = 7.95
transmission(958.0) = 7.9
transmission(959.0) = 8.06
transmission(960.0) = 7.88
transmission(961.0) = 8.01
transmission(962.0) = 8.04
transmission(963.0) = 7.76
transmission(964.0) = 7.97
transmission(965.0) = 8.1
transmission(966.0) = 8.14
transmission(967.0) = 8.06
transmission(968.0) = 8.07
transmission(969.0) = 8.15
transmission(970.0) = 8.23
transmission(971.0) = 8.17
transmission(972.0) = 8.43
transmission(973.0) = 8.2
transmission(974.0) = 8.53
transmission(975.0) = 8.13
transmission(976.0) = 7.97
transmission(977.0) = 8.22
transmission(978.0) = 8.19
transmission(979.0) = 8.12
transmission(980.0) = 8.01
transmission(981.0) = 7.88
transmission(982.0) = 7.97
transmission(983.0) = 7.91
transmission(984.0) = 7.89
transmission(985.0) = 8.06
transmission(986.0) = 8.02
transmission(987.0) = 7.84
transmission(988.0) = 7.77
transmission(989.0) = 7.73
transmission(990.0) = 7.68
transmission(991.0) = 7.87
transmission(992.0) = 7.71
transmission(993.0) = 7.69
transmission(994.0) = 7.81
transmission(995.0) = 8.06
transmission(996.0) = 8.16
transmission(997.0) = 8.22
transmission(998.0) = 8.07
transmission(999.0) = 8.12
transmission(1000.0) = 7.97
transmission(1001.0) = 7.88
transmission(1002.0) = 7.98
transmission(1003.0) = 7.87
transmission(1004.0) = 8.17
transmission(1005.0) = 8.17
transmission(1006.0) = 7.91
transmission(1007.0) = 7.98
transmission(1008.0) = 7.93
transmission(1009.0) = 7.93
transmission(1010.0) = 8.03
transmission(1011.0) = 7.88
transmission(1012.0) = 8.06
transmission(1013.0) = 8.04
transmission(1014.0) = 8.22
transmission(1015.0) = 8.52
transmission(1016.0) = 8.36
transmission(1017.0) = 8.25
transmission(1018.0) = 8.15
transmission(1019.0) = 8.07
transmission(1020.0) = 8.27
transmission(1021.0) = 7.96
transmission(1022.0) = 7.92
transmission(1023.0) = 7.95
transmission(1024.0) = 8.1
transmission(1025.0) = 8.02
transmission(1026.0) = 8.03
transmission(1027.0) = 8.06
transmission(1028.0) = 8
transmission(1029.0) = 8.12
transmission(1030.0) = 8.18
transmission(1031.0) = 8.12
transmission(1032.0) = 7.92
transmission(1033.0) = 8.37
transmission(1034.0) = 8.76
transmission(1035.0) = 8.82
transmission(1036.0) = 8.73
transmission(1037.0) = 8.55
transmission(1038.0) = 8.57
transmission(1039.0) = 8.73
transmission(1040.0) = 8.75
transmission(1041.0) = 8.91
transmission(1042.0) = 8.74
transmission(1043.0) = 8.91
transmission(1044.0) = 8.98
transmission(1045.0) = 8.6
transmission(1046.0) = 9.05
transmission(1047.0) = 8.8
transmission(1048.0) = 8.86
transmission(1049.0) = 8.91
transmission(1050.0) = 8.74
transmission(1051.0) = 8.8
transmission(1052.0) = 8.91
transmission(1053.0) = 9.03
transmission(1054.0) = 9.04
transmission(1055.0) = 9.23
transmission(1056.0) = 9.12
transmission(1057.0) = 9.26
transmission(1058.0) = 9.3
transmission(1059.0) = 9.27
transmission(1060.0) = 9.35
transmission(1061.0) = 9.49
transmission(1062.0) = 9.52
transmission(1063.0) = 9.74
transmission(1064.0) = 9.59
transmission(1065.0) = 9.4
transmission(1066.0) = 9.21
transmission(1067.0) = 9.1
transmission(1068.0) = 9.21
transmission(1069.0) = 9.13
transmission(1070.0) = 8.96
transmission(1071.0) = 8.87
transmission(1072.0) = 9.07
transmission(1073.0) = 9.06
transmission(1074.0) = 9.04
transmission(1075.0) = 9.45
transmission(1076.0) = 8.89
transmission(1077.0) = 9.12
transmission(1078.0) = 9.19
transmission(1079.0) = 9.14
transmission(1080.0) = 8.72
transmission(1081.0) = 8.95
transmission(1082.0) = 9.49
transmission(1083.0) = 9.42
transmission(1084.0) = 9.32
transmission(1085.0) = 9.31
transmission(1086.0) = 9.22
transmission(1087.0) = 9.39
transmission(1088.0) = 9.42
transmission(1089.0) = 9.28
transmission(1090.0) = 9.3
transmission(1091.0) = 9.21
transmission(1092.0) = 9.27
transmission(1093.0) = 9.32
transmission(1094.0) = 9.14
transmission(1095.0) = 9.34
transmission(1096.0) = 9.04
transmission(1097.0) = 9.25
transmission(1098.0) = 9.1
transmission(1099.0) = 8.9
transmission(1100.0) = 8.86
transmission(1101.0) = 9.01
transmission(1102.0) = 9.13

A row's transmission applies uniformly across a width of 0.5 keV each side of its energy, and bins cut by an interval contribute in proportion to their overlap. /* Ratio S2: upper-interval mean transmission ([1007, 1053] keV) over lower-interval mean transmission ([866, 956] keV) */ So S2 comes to 1.02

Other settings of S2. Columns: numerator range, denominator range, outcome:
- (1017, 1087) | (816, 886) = 1.08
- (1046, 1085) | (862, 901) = 1.14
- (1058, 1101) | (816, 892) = 1.13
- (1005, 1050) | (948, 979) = 1.02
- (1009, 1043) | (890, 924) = 1.00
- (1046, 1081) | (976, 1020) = 1.14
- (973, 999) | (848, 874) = 1.01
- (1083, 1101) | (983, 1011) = 1.16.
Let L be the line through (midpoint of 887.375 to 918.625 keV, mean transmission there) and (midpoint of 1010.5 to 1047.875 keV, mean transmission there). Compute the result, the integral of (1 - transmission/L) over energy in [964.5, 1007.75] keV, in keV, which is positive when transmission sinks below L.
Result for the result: 1.61 keV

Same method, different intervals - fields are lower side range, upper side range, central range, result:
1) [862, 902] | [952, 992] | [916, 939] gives -0.92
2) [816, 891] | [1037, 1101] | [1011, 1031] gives 1.77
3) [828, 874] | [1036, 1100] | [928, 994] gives 2.98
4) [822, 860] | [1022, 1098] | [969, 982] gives 0.78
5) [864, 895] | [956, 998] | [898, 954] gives -2.46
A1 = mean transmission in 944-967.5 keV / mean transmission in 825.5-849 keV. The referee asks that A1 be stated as 0.99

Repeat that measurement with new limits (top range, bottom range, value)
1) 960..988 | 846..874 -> 1.02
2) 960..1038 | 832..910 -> 1.00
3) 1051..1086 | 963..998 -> 1.15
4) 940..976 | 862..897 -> 1.03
